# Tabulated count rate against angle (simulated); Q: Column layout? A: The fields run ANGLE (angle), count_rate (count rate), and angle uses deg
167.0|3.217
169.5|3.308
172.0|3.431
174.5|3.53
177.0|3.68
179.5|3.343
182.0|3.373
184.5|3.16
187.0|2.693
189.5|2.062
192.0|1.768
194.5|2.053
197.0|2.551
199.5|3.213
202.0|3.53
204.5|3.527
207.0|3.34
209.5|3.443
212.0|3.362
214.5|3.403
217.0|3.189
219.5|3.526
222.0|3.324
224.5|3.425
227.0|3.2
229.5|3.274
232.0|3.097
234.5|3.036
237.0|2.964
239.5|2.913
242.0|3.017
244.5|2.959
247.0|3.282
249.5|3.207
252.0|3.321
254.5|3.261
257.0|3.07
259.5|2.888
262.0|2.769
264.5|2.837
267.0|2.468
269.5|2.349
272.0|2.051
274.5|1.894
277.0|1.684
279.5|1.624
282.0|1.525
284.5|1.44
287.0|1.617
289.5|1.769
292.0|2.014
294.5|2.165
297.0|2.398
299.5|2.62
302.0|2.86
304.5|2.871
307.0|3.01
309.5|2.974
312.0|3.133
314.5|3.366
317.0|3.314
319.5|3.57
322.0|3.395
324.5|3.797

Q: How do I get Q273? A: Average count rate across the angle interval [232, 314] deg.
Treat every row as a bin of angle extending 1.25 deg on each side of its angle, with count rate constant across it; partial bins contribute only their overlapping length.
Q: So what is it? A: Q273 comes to 2.58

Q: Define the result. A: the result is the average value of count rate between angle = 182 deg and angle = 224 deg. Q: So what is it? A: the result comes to 3.03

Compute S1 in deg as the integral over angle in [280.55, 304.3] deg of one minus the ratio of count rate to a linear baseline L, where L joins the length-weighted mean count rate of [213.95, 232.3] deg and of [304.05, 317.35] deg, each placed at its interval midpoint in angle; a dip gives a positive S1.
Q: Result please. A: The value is 8.1 deg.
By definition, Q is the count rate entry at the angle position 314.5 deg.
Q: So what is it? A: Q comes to 3.366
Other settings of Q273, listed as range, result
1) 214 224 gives 3.36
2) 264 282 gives 2.06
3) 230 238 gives 3.06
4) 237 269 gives 2.98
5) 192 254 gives 3.15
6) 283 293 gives 1.7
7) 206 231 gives 3.35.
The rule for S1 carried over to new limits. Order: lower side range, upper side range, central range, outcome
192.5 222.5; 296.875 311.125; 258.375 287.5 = 8.3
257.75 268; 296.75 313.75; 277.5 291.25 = 5.9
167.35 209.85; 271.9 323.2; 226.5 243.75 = -1.6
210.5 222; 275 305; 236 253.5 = -1.6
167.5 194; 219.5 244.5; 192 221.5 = -0.5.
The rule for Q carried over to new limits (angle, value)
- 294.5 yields 2.165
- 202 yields 3.53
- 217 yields 3.189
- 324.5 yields 3.797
